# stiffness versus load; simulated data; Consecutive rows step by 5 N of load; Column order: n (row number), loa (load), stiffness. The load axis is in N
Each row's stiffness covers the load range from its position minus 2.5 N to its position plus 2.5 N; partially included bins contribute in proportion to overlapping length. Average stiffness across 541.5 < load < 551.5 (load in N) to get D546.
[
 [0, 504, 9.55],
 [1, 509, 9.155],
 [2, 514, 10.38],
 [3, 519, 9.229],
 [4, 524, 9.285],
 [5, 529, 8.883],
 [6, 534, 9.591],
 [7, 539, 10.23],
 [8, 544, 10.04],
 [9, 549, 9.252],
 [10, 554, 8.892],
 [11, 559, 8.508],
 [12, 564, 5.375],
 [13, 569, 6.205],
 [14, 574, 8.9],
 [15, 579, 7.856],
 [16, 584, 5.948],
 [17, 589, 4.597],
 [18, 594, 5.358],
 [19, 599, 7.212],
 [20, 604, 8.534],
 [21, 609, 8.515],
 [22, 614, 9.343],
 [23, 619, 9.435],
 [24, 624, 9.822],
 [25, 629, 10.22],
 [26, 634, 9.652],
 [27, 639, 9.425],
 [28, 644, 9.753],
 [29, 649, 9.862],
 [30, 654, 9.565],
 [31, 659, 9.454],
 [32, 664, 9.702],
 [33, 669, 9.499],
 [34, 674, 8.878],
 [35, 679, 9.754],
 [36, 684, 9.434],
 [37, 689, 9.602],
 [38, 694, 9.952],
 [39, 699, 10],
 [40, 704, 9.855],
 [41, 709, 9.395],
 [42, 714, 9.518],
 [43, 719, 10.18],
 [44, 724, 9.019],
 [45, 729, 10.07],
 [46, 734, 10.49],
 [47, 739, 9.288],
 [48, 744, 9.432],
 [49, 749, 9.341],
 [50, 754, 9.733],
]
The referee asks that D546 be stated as 9.65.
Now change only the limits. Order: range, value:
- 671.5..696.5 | 9.52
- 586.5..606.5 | 6.43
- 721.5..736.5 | 9.86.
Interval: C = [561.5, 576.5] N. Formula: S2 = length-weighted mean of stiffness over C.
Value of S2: 6.83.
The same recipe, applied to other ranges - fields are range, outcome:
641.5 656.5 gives 9.73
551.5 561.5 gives 8.7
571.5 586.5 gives 7.57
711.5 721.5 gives 9.85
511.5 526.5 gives 9.63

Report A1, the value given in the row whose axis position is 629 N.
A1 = 10.22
